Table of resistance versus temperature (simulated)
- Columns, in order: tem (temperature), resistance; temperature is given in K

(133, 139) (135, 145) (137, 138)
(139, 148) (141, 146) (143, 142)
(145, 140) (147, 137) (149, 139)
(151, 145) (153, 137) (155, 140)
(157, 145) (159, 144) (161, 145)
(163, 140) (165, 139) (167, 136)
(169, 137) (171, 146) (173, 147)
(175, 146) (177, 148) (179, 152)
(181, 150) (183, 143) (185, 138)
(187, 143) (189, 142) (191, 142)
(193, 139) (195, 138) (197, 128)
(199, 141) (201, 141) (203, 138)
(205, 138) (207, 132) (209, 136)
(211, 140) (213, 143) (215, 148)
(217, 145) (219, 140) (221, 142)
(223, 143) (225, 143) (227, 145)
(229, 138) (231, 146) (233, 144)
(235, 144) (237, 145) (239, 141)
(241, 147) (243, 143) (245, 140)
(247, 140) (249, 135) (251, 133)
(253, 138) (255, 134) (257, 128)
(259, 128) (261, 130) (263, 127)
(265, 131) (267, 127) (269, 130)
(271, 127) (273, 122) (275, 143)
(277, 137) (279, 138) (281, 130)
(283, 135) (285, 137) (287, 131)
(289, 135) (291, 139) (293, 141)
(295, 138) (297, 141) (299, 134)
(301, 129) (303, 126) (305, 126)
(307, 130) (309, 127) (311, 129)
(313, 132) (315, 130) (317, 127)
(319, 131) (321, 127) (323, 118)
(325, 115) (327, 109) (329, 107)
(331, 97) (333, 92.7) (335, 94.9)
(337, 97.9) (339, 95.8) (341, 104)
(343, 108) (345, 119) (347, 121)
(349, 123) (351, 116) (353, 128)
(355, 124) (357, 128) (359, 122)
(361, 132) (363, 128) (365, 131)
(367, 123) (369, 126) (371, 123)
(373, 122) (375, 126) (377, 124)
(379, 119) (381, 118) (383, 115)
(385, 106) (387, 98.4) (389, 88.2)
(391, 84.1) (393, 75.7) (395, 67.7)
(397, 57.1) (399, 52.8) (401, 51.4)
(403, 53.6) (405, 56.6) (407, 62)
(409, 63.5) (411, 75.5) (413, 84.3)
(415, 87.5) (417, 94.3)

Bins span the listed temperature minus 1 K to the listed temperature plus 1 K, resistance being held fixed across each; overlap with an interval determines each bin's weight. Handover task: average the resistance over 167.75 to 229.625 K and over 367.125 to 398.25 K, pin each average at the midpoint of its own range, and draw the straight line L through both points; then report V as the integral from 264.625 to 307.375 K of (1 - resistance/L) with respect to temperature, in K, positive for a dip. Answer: -3.3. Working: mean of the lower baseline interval 142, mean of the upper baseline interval 103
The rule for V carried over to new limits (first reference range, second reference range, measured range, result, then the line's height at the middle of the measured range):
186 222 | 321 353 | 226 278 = -3.04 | 129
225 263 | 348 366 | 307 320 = 0.13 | 131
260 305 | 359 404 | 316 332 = 0.46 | 120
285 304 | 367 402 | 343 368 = -3.22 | 110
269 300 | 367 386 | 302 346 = 4.49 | 129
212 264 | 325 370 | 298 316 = -0.76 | 124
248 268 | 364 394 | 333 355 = 1.28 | 117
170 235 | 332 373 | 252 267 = 0.22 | 133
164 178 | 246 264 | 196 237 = -1.10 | 137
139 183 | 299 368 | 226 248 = -1.73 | 133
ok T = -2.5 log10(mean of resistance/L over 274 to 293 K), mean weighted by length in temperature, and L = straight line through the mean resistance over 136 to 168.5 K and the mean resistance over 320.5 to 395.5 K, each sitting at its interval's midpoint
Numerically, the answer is -0.11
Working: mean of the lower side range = 141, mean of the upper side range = 112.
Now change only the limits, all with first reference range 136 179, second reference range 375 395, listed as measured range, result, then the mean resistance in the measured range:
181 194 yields -0.04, 142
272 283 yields -0.11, 134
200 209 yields -0.02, 137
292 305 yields -0.14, 134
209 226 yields -0.08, 143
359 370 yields -0.20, 127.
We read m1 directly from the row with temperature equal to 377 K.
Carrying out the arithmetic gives 124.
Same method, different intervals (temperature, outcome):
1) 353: 128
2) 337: 97.9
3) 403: 53.6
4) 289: 135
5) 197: 128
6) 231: 146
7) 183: 143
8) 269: 130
